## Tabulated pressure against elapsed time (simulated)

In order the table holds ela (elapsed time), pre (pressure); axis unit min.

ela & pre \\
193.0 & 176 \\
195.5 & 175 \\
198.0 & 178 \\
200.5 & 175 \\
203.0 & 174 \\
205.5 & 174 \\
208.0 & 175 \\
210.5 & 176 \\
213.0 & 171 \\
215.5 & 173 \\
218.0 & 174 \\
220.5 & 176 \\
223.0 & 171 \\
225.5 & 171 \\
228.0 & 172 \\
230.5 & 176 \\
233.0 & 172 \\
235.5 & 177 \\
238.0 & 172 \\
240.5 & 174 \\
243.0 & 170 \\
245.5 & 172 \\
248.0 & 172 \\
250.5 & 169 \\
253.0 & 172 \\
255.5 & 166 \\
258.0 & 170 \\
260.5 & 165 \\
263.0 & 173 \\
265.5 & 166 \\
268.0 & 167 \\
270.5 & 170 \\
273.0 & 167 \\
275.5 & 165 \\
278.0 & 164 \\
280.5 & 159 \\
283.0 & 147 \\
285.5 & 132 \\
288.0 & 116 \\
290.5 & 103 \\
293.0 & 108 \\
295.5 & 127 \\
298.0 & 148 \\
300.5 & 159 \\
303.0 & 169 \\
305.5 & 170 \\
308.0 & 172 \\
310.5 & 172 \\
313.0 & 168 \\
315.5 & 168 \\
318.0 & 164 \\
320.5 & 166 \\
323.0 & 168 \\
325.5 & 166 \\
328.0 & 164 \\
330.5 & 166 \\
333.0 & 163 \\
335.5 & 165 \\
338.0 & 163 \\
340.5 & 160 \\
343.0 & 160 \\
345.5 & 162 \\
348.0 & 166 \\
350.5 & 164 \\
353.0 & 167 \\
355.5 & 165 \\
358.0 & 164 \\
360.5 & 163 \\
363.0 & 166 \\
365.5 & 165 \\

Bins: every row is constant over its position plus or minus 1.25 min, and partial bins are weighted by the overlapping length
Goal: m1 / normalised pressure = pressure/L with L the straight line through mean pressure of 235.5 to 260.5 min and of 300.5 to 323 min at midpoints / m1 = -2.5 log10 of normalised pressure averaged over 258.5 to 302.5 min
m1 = 0.13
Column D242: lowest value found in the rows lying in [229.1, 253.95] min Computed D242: 169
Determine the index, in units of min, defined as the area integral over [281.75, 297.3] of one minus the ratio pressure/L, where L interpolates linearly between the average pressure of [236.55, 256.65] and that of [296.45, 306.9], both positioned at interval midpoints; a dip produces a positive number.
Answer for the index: 3.8 min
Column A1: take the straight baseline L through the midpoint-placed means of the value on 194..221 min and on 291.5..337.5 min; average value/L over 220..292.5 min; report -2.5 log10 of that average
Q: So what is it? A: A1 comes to 0.03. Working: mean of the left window 175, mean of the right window 160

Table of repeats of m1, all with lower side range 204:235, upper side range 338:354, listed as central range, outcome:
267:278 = 0.01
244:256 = 0.00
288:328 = 0.08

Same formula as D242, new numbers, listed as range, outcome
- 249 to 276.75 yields 165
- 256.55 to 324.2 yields 103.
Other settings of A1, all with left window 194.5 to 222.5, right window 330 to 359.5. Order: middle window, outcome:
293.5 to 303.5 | 0.15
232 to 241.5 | -0.01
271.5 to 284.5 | 0.06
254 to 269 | 0.02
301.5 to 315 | -0.02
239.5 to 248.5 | 0.00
